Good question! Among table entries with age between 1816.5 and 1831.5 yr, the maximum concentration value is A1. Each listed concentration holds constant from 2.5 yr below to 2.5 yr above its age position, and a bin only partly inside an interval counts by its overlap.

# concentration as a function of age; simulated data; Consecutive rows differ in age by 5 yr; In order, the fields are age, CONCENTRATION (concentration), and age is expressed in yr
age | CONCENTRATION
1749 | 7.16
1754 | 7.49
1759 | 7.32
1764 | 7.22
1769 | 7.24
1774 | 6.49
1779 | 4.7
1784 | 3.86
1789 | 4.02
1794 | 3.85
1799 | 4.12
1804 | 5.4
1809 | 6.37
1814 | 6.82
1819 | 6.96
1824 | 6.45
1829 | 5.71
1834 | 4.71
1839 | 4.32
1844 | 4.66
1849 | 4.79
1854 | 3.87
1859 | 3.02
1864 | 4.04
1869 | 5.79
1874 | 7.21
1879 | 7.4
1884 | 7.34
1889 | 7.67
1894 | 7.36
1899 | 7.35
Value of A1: 6.96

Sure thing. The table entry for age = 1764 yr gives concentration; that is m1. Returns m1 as 7.22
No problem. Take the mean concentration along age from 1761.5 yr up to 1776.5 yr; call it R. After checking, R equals 6.98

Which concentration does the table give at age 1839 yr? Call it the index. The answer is 4.32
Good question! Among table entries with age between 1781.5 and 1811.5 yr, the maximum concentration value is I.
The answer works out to 6.37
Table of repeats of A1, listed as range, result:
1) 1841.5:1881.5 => 7.4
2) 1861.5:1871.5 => 5.79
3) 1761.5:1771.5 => 7.24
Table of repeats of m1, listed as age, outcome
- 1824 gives 6.45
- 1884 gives 7.34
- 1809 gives 6.37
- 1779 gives 4.7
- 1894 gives 7.36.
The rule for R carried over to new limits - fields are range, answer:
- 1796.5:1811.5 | 5.3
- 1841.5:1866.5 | 4.08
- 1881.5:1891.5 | 7.51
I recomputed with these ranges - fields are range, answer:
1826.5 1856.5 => 5.71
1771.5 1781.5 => 6.49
